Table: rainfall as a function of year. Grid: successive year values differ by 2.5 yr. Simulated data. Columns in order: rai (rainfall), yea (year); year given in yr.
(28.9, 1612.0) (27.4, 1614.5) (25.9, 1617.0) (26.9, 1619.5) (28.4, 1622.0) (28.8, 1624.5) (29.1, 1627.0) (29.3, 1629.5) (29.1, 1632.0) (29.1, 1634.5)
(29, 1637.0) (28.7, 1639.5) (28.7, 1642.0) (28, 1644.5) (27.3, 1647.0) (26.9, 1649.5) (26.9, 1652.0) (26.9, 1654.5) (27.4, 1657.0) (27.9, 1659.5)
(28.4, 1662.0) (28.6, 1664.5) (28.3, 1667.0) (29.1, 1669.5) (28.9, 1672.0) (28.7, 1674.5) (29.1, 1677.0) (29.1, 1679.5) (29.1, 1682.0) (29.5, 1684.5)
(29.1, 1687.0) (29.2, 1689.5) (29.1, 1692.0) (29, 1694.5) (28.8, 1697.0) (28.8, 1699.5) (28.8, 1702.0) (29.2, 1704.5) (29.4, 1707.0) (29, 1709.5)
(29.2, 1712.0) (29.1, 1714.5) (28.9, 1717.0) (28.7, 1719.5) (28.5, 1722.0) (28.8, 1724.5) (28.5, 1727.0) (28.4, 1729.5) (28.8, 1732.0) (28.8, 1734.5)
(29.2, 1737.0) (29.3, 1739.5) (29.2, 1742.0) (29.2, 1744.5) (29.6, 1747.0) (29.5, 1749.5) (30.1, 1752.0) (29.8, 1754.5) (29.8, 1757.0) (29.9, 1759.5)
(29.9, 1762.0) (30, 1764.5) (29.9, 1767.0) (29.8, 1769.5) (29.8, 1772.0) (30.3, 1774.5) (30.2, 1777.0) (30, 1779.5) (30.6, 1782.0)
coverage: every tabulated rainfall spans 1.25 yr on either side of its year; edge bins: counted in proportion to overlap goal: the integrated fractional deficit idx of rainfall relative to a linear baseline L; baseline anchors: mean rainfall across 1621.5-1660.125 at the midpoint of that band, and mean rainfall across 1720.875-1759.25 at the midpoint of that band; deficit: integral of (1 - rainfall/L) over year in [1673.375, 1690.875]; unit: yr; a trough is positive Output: -0.3 yr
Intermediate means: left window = 28.2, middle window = 29.1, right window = 29.2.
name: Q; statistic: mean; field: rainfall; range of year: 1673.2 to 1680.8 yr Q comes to 29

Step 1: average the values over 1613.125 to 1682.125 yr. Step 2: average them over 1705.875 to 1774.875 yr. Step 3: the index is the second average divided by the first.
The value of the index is 1.04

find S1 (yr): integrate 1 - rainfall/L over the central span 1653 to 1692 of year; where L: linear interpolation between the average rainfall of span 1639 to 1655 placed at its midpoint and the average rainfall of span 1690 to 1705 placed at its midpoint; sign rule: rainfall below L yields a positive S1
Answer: -0.5 yr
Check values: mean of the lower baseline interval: 27.6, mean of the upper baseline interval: 28.9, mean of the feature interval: 28.6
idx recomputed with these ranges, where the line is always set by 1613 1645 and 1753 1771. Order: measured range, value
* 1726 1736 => 0.3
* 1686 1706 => 0.1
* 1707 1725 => 0.3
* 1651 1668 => 0.5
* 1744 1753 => 0.0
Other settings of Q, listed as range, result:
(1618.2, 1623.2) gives 27.6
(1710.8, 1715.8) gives 29.1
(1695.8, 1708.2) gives 29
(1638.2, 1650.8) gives 27.9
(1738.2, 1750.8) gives 29.4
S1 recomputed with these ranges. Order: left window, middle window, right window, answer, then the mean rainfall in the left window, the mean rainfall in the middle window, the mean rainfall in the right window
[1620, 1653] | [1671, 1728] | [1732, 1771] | 0.1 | 28.4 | 29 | 29.6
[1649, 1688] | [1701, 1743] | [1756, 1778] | 0.4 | 28.4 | 28.9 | 30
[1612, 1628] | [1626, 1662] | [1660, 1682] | 0.1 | 27.8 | 28.2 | 28.8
